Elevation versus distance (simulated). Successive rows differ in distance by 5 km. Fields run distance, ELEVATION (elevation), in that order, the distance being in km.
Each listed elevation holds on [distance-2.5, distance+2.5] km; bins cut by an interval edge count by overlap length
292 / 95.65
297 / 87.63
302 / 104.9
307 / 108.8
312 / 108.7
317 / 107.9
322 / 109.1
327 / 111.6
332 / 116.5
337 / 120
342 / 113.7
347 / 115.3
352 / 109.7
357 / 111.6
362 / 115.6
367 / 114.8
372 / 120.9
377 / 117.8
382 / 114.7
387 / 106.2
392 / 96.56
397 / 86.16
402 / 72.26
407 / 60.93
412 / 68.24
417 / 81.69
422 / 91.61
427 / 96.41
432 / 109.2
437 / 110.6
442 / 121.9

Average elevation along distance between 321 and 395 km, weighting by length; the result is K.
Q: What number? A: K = 113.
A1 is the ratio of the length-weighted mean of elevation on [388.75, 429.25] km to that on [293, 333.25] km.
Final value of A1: 0.77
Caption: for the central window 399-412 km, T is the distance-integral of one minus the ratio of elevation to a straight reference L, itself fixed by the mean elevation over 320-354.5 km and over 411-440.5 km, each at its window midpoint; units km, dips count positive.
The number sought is 4.2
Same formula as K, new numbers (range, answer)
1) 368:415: 94.3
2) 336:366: 114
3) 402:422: 73.2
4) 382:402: 95.6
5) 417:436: 97.7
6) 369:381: 119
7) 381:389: 110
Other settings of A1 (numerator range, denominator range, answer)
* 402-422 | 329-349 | 0.63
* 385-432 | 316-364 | 0.76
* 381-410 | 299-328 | 0.81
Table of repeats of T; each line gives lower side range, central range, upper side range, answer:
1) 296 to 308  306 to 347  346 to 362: -2.3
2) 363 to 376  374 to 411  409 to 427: 3.3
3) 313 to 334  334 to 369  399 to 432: -4.4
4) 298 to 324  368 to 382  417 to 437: -2.2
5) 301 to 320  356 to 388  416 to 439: -3.7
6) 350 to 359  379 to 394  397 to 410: -3.9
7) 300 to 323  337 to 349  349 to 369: -0.5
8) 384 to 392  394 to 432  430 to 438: 9.0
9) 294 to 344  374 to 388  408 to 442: -2.0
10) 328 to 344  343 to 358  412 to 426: -0.2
